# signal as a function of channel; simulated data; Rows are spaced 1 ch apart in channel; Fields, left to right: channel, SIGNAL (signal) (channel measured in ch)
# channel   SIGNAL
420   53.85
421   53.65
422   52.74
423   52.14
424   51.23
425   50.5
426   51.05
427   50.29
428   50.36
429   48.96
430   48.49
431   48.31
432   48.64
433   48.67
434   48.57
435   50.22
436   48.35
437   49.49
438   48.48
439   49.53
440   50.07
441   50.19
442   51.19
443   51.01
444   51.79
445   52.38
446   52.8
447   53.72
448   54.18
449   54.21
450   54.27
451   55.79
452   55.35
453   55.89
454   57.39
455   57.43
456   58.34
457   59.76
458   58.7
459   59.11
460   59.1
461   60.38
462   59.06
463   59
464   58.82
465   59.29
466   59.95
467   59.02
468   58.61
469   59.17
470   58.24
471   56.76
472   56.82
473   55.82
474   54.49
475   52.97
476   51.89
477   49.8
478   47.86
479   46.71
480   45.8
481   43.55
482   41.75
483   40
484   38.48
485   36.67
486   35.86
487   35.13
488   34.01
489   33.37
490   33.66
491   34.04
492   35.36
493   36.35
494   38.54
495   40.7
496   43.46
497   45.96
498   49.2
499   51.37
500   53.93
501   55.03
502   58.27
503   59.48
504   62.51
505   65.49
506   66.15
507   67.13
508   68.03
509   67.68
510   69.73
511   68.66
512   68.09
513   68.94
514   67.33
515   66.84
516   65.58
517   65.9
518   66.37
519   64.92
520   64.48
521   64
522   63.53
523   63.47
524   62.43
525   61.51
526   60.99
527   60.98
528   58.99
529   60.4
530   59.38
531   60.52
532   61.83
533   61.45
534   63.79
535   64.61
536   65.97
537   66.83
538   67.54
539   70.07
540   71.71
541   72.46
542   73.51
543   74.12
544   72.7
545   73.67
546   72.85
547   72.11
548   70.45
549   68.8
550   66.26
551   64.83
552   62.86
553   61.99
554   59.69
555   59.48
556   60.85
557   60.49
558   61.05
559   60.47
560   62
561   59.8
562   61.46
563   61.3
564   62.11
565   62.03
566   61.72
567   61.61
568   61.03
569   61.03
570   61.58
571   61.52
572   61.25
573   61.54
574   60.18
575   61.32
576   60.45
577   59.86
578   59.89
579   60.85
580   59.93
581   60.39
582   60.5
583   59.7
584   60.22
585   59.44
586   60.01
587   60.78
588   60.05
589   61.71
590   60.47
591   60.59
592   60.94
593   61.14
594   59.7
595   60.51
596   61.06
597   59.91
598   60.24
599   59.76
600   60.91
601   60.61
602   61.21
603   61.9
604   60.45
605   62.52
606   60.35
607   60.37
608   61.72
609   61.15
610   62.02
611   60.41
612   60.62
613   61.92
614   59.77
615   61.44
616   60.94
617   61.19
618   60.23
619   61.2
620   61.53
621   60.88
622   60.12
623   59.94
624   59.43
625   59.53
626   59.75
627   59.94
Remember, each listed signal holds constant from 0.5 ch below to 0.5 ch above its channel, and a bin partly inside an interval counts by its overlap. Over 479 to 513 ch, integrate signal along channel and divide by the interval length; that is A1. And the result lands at 49.4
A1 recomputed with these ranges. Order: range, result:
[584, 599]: 60.4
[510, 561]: 65.3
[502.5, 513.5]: 66.5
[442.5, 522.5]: 54.3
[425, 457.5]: 52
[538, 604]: 62.9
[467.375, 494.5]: 44.9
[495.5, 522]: 62.1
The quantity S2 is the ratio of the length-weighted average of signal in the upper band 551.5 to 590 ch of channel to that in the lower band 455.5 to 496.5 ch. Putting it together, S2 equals 1.2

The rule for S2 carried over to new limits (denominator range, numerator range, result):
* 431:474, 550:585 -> 1.11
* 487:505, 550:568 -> 1.36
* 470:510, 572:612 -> 1.24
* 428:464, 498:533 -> 1.18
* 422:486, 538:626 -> 1.19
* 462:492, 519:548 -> 1.37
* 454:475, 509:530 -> 1.11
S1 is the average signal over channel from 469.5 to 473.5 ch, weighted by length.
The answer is 56.9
